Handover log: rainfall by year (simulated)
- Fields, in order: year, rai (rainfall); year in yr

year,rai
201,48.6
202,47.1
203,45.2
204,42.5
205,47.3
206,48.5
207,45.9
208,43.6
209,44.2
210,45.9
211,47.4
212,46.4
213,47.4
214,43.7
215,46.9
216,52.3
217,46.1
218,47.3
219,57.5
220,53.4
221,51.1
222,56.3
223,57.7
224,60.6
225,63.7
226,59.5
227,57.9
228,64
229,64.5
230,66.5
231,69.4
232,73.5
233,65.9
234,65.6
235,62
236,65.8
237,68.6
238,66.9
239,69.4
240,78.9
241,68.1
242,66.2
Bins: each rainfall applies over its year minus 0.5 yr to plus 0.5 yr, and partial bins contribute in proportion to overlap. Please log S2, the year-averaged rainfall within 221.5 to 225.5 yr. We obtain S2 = 59.6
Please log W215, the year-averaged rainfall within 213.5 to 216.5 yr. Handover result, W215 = 47.6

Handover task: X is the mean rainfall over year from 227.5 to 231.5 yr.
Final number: 66.1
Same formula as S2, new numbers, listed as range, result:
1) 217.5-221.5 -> 52.3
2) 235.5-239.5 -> 67.7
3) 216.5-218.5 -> 46.7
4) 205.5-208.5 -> 46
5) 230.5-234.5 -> 68.6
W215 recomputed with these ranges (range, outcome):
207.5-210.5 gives 44.6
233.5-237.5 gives 65.5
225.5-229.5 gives 61.5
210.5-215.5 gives 46.4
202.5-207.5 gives 45.9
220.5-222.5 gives 53.7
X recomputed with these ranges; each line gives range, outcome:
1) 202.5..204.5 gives 43.9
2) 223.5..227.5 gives 60.4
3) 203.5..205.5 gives 44.9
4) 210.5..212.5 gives 46.9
